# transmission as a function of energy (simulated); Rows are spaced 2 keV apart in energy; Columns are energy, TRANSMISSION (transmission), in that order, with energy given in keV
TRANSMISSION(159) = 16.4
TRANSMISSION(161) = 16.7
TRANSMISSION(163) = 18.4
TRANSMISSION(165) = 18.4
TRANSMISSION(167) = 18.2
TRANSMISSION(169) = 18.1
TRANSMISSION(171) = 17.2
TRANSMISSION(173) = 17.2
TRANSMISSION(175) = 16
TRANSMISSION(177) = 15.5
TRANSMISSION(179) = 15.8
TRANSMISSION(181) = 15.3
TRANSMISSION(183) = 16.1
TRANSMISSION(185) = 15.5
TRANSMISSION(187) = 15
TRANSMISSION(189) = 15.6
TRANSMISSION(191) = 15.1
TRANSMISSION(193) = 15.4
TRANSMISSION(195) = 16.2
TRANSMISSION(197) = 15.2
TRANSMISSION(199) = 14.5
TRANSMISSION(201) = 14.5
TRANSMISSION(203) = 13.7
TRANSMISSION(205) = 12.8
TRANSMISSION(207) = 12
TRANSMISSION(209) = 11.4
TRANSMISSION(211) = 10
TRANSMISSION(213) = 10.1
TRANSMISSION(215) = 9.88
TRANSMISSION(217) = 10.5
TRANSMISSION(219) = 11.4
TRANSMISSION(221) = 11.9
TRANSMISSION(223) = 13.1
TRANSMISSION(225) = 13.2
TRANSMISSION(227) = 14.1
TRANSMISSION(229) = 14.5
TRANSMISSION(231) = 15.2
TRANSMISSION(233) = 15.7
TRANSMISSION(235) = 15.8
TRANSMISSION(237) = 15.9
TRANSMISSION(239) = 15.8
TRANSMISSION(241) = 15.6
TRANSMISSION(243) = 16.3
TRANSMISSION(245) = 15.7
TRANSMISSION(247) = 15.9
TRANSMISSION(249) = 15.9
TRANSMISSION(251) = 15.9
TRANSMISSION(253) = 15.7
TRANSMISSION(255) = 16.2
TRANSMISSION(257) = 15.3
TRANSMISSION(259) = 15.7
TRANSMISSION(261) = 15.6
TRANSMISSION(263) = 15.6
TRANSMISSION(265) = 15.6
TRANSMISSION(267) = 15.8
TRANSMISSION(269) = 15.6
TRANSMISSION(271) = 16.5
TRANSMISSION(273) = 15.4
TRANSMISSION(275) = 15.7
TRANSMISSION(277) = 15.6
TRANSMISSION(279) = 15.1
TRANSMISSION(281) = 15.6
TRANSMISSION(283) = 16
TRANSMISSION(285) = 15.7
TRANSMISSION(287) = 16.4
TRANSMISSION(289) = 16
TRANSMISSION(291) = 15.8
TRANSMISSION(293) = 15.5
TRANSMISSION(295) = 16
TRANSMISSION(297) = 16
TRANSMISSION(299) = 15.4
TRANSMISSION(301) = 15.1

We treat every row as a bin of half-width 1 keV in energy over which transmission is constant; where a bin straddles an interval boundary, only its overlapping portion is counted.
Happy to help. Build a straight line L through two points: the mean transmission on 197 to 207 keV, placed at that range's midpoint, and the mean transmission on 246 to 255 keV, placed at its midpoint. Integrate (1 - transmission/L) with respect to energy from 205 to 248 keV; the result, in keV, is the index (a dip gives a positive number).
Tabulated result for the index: 4.1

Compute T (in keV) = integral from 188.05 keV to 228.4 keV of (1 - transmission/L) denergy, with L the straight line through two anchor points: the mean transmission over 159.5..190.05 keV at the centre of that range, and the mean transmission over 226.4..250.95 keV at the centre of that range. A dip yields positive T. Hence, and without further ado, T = 7.6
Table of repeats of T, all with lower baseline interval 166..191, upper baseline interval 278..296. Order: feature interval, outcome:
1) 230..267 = 0.47 keV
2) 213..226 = 3.66 keV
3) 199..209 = 1.83 keV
